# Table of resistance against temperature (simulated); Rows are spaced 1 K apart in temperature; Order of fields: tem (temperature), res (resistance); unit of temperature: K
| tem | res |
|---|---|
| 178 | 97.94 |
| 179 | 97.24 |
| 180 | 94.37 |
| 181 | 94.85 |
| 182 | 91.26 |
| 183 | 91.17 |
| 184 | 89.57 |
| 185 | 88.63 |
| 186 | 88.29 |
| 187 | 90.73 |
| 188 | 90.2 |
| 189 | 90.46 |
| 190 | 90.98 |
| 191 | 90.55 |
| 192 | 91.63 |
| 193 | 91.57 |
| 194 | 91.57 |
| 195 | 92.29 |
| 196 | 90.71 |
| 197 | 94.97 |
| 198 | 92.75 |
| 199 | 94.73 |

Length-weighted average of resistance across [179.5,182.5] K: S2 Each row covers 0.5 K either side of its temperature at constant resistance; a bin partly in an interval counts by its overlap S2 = 93.5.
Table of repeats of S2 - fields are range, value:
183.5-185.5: 89.1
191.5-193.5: 91.6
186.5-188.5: 90.5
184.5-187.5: 89.2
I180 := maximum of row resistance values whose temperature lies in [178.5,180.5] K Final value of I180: 97.24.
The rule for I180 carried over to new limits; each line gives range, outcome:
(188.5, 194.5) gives 91.63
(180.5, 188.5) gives 94.85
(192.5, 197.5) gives 94.97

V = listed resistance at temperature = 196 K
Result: 90.71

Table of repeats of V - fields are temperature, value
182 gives 91.26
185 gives 88.63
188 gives 90.2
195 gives 92.29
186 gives 88.29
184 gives 89.57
